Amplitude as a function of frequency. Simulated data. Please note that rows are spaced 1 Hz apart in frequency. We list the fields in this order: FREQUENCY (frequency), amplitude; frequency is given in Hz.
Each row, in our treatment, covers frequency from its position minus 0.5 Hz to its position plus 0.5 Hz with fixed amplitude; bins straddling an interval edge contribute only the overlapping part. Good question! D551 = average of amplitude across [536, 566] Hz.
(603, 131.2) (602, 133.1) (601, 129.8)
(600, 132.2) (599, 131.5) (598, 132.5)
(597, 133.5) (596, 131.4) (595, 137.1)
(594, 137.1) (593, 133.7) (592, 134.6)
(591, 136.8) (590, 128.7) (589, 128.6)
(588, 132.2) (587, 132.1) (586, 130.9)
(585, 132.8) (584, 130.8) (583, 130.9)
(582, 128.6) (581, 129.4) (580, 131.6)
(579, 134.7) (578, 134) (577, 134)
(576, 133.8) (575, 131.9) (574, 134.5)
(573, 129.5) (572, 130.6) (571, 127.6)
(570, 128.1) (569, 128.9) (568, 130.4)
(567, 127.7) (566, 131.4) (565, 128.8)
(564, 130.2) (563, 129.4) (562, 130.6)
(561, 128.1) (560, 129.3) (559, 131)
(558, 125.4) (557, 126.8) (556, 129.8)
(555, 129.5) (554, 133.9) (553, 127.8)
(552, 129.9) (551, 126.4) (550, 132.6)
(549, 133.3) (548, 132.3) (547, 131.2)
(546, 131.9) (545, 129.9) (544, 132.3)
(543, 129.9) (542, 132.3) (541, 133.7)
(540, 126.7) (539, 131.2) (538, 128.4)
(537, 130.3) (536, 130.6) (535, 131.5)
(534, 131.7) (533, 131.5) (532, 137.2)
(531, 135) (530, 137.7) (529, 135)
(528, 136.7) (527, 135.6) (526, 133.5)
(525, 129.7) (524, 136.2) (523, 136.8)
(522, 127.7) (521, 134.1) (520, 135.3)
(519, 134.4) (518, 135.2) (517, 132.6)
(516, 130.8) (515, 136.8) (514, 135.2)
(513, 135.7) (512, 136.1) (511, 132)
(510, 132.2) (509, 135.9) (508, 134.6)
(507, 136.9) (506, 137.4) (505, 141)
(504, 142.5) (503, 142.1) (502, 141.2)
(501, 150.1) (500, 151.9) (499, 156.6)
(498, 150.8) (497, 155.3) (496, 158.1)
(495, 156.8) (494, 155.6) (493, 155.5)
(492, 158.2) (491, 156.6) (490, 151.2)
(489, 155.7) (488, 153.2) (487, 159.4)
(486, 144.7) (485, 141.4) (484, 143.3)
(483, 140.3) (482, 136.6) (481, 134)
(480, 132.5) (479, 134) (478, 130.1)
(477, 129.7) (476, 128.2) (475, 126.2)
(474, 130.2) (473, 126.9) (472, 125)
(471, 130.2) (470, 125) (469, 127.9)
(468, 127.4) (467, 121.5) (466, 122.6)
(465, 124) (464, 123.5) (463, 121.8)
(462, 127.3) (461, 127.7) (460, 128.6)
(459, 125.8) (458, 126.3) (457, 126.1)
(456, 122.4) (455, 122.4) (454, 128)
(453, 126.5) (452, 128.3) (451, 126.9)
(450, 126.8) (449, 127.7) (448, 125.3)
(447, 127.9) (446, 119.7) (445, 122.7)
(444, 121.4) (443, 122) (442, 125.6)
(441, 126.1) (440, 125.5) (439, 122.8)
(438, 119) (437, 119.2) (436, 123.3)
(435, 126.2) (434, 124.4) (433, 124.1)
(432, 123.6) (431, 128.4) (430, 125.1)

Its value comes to 130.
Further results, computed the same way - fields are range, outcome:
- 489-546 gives 139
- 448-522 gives 136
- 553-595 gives 131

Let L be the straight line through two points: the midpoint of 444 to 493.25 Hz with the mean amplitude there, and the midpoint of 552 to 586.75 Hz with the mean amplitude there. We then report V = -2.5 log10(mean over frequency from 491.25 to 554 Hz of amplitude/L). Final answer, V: -0.05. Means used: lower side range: 132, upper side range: 130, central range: 137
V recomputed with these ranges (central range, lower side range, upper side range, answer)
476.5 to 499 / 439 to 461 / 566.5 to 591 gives -0.16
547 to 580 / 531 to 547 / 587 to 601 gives 0.01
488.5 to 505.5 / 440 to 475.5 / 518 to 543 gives -0.17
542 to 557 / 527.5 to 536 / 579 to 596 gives 0.02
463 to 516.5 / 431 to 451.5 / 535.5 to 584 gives -0.10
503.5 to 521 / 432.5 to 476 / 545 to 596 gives -0.06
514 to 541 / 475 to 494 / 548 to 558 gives 0.01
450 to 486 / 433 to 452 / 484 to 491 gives 0.08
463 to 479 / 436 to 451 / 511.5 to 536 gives 0.01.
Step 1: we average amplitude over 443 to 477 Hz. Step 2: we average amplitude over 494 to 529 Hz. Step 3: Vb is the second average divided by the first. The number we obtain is 1.11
